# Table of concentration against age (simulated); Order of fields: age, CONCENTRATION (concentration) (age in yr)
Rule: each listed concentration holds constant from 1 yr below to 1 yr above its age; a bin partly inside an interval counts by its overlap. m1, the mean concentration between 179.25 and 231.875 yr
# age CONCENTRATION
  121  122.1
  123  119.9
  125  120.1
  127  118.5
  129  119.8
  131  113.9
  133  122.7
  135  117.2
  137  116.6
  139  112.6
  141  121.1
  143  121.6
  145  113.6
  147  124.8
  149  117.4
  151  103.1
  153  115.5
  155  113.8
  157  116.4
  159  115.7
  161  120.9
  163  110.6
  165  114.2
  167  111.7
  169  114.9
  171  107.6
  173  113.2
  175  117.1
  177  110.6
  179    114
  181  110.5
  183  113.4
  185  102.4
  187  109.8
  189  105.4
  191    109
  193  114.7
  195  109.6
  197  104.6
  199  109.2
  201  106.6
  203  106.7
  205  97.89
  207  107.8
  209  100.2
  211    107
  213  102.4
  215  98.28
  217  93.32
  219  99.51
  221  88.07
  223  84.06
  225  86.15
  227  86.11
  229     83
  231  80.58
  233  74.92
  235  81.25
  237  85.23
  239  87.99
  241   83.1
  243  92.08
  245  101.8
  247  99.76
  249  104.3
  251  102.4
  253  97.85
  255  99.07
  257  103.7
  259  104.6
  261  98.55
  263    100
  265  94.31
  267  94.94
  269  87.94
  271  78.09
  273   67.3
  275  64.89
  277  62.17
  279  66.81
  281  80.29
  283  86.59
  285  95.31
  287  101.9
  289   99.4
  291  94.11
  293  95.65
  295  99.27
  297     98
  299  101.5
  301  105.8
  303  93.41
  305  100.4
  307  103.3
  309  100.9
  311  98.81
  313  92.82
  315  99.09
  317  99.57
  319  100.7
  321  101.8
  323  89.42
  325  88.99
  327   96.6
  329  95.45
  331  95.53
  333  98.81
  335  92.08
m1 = 101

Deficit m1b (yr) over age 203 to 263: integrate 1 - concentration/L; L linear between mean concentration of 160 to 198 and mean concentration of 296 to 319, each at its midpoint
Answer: 6.7 yr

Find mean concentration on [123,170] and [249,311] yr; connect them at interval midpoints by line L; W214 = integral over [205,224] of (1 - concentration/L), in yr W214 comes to 1.2 yr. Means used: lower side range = 116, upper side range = 92.9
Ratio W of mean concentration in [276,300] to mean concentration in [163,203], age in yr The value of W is 0.82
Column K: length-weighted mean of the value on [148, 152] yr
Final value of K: 110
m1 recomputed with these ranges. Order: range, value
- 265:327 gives 91.8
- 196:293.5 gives 92.4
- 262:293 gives 85.3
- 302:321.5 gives 99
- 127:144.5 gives 118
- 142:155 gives 116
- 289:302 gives 99.1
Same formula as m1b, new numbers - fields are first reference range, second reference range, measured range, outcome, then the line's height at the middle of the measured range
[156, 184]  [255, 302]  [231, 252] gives 1.6 yr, 98.5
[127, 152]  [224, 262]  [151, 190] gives -0.9 yr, 110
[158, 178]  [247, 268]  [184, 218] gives 1.1 yr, 109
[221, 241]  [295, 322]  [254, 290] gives 1.5 yr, 92.1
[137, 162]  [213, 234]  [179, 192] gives -0.8 yr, 103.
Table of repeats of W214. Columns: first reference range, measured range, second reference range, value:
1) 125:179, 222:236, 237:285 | 2.1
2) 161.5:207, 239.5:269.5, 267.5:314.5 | -0.2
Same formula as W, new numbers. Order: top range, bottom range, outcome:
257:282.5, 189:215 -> 0.79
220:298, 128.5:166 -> 0.77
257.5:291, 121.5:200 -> 0.76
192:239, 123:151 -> 0.81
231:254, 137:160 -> 0.79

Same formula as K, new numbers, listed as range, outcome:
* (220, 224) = 86.1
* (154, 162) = 117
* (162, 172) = 112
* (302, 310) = 99.5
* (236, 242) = 85.4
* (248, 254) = 102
